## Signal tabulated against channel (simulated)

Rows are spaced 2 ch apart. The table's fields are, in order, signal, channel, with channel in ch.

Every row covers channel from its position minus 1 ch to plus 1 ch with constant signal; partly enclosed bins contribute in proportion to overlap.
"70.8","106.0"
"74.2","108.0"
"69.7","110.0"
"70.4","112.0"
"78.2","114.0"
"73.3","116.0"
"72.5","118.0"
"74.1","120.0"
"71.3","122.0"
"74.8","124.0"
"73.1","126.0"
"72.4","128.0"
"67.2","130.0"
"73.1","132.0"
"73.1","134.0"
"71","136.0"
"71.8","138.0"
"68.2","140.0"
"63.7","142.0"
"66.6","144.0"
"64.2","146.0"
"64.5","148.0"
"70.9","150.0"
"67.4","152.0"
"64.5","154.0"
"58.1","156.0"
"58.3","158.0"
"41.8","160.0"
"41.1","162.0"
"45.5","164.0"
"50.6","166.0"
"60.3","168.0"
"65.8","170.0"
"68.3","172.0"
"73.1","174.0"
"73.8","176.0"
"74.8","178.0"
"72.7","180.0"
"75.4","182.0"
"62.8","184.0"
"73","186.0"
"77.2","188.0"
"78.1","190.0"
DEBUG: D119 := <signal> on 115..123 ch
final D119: 72.8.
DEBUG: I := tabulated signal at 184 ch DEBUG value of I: 62.8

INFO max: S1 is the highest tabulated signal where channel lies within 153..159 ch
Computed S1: 64.5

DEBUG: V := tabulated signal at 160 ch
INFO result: 41.8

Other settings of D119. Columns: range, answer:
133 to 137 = 72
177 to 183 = 74.3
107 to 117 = 73.2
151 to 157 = 63.3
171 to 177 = 71.7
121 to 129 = 72.9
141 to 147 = 64.8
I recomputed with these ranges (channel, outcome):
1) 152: 67.4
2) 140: 68.2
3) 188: 77.2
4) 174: 73.1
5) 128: 72.4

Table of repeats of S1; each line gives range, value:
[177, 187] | 75.4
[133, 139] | 73.1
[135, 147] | 71.8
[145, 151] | 70.9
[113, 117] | 78.2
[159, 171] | 65.8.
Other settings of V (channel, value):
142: 63.7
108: 74.2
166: 50.6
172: 68.3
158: 58.3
